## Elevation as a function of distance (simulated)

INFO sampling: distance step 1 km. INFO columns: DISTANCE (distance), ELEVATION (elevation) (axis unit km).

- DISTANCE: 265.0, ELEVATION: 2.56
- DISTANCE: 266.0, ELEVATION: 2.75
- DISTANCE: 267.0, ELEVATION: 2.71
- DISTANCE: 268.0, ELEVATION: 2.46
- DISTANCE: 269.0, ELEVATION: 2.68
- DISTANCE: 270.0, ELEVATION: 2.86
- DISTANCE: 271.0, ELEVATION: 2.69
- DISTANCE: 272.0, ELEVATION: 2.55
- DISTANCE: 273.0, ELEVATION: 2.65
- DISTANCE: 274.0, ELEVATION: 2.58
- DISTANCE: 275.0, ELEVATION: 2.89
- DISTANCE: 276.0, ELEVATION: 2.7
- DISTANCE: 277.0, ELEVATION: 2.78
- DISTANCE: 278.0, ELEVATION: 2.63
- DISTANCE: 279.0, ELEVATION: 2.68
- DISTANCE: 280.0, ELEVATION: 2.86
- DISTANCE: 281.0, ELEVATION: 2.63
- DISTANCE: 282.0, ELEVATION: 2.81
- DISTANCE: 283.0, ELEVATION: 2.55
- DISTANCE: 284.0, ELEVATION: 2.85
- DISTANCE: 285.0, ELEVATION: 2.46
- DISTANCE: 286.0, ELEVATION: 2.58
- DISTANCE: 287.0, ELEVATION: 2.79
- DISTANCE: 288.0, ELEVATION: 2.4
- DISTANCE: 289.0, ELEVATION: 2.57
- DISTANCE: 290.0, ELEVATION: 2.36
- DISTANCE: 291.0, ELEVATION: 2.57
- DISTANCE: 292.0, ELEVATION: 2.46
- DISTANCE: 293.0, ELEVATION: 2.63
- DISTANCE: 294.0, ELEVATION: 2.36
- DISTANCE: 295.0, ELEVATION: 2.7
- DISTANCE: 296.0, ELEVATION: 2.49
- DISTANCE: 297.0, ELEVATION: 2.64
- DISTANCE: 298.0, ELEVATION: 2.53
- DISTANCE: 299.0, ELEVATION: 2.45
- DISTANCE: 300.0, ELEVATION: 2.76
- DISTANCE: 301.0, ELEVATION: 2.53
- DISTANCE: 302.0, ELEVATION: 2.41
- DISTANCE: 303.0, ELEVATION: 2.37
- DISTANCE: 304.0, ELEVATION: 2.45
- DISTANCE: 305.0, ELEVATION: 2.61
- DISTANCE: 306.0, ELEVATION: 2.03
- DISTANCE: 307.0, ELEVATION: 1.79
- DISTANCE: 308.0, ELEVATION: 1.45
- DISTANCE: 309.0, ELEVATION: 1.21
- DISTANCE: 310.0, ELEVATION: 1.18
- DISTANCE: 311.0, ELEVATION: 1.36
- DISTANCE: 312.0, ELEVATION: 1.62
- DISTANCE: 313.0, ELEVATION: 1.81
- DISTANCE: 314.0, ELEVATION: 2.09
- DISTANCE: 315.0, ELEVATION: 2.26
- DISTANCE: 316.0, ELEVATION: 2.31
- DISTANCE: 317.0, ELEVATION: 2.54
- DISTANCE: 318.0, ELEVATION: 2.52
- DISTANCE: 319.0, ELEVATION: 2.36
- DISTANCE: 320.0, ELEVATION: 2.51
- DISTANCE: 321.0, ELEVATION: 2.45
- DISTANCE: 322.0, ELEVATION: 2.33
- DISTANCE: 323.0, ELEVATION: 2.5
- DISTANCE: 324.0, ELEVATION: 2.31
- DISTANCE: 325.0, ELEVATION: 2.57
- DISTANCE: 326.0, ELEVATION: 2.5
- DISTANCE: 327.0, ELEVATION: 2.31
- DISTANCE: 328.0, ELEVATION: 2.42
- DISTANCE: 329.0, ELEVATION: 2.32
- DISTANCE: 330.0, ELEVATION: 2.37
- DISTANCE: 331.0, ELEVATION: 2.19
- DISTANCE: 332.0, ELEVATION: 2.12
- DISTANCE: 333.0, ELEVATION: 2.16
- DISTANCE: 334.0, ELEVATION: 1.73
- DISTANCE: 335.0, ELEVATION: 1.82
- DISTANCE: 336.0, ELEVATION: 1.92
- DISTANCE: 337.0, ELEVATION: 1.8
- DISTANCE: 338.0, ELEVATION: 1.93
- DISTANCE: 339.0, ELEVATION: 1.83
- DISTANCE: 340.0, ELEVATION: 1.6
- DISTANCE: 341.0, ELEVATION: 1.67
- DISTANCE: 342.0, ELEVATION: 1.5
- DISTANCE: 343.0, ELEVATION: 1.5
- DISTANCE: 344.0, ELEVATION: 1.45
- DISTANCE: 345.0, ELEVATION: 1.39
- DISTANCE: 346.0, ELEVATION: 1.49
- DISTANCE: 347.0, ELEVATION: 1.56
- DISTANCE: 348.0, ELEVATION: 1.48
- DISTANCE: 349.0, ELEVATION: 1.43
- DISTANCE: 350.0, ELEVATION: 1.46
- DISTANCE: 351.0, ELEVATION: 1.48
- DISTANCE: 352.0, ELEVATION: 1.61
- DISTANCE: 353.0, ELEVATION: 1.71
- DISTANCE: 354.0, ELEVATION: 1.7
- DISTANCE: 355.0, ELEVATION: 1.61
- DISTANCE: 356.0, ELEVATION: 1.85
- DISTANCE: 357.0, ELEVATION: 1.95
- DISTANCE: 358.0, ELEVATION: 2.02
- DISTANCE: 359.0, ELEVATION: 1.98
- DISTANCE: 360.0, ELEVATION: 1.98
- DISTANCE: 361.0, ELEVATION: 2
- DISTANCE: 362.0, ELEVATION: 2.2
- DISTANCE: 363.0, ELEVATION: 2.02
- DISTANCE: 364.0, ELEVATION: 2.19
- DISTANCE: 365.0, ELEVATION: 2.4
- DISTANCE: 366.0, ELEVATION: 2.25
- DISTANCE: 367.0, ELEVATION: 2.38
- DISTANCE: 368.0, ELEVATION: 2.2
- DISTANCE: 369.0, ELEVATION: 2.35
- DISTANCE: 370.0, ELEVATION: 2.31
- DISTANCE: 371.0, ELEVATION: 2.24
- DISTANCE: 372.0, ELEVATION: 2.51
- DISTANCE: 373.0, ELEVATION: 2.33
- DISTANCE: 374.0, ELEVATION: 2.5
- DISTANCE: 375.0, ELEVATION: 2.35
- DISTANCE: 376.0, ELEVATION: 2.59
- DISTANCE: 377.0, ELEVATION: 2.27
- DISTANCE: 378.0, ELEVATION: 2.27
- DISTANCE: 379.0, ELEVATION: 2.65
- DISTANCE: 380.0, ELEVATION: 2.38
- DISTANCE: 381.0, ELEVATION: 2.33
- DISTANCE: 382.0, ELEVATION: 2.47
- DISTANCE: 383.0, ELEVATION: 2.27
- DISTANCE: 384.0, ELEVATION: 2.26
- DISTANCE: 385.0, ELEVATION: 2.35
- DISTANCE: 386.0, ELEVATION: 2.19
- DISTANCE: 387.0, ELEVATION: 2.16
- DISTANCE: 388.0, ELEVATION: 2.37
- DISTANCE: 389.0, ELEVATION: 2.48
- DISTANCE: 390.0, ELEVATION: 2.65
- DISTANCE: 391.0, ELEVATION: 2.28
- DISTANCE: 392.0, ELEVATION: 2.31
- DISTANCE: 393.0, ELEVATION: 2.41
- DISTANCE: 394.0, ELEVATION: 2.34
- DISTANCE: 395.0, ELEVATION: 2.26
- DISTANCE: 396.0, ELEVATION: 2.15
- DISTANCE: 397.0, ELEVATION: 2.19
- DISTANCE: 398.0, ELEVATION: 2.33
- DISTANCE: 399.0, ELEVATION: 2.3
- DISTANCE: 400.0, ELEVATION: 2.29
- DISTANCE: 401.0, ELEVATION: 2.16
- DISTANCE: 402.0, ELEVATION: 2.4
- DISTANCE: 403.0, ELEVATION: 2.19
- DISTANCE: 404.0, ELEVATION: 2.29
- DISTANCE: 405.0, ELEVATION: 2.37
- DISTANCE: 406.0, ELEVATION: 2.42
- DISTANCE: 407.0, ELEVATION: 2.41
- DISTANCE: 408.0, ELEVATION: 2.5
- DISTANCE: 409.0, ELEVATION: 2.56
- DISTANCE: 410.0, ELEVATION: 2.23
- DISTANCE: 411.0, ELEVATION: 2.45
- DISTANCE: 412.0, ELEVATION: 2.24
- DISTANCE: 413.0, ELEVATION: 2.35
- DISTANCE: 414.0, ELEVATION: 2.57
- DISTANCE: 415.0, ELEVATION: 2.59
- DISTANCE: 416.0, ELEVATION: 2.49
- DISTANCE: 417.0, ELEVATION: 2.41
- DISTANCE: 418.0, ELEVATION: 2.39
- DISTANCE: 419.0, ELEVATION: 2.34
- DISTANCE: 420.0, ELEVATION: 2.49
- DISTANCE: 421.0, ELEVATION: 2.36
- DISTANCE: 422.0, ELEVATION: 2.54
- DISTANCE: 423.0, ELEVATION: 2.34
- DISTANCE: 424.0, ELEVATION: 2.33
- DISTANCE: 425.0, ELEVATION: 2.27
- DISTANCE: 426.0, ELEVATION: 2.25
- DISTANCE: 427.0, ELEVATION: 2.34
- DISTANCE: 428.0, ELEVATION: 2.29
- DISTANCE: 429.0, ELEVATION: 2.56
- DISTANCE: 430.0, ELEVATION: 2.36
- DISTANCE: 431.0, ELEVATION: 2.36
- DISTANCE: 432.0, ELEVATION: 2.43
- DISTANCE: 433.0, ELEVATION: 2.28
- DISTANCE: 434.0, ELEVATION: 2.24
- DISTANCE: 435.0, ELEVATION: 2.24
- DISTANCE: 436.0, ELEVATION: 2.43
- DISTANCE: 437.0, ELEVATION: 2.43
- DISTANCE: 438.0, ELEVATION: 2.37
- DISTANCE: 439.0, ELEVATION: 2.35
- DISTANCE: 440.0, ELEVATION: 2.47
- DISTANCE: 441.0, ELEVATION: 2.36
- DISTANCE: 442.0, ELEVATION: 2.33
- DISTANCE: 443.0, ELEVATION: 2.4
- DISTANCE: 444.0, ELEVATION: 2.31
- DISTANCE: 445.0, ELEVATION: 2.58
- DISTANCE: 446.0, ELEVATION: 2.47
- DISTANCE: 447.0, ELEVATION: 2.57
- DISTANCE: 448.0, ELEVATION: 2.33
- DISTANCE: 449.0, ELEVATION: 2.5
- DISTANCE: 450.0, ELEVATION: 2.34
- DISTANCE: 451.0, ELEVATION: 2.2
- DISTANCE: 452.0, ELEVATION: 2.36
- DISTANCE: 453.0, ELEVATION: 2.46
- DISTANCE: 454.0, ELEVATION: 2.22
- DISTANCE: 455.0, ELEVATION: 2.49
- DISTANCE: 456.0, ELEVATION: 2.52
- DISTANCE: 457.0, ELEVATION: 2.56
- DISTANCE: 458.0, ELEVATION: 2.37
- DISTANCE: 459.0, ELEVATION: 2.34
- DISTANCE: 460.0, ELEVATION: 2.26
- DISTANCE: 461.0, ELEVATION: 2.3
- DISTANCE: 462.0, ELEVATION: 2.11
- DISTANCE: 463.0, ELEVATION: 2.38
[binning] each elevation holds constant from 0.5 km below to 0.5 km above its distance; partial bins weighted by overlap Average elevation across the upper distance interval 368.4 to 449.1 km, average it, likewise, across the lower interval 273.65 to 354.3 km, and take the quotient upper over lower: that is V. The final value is 1.1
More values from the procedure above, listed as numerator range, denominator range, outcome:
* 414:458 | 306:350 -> 1.23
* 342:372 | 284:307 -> 0.75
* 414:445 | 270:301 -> 0.91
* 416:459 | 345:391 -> 1.13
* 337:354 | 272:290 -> 0.59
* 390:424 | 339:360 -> 1.45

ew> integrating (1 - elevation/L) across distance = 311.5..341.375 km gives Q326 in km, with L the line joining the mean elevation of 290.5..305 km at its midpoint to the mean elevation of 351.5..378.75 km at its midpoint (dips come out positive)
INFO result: 2.6 km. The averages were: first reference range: 2.53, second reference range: 2.14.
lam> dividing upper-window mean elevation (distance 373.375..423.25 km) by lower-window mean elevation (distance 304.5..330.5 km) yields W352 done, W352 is 1.11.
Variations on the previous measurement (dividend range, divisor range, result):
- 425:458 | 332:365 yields 1.35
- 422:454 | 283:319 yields 1.03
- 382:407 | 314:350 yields 1.14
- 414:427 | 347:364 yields 1.35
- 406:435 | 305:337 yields 1.14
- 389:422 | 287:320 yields 1.05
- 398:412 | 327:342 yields 1.18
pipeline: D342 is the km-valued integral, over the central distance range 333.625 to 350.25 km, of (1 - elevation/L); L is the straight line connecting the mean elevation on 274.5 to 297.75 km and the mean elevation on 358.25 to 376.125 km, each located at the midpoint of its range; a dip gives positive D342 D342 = 5.3 km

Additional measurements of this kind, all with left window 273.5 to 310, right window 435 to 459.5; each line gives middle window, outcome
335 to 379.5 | 8.93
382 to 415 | 1.13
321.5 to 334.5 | 0.85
